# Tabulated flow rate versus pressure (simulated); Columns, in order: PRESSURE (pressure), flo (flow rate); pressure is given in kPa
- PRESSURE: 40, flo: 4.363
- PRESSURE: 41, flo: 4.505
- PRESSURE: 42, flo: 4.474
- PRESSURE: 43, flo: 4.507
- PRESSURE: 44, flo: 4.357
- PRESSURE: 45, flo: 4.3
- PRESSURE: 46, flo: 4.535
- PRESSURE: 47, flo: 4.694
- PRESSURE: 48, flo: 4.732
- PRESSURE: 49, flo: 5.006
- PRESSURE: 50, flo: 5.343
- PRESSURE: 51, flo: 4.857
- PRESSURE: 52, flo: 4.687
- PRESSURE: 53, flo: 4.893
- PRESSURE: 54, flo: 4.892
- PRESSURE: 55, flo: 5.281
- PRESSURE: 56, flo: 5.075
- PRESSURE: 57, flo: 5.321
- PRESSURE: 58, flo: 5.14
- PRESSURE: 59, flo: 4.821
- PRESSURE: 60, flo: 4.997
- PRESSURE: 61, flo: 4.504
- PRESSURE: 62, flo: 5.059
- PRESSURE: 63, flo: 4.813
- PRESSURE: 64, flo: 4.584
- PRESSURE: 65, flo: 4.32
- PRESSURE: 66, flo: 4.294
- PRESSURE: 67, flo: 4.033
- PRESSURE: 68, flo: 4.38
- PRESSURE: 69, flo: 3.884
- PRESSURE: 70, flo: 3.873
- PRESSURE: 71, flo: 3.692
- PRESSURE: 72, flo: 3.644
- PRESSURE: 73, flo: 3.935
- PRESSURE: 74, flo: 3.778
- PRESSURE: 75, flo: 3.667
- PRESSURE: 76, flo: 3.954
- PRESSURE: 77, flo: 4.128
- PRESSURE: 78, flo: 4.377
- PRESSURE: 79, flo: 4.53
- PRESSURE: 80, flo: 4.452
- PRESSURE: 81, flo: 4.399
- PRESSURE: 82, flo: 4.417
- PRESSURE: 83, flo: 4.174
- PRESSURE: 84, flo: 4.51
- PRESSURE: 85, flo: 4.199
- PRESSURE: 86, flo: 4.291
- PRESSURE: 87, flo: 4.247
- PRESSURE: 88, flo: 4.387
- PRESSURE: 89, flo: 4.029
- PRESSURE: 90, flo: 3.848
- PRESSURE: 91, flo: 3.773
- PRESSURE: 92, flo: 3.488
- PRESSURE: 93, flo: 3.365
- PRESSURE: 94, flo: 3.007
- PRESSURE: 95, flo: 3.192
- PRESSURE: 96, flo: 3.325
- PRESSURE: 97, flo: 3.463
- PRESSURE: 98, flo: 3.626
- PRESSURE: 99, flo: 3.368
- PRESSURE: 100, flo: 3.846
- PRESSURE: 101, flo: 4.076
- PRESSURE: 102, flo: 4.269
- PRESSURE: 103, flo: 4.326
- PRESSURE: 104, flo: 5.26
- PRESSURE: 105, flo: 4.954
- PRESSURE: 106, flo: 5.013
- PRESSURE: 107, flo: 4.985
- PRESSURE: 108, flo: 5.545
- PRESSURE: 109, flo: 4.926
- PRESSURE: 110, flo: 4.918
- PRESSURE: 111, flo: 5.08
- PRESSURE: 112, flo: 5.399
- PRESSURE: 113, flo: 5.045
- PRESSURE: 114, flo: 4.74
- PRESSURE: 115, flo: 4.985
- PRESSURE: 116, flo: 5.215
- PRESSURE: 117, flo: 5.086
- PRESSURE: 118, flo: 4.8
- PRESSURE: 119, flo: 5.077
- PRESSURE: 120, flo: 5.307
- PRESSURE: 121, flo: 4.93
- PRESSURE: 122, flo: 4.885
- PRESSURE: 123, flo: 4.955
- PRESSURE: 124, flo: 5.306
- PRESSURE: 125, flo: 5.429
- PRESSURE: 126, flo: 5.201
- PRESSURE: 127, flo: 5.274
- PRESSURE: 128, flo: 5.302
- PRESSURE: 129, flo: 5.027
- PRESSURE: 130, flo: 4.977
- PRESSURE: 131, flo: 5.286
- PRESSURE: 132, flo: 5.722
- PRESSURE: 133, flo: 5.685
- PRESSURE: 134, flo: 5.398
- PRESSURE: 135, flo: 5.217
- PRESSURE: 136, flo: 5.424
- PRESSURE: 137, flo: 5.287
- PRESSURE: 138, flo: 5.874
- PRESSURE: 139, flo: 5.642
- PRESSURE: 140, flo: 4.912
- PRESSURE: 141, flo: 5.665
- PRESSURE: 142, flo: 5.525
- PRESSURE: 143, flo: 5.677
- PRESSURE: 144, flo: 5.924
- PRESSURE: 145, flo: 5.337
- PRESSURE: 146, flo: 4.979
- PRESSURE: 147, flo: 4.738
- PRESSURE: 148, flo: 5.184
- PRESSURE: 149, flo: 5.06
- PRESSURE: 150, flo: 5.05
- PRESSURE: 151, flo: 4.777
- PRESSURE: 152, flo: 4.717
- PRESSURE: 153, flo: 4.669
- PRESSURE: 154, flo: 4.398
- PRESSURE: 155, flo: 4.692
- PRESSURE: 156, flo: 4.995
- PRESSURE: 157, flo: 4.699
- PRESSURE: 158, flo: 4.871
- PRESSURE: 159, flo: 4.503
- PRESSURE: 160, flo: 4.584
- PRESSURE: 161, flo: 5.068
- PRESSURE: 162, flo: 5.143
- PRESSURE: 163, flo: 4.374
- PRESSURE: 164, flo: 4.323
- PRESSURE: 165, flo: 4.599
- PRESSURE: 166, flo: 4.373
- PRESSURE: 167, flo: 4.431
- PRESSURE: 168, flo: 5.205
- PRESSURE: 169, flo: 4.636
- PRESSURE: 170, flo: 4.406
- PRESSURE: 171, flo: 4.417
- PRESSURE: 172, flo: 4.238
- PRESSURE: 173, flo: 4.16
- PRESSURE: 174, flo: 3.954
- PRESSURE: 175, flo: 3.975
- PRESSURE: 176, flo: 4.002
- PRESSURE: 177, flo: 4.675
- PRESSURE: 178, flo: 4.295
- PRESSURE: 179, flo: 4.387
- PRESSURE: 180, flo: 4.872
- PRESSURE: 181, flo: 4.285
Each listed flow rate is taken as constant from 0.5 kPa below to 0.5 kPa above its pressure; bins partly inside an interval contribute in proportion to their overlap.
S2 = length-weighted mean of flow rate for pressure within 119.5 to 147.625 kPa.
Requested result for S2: 5.32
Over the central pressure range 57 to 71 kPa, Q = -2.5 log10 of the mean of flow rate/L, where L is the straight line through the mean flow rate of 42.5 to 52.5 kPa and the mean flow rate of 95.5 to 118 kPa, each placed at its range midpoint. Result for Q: 0.04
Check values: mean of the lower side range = 4.7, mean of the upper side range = 4.62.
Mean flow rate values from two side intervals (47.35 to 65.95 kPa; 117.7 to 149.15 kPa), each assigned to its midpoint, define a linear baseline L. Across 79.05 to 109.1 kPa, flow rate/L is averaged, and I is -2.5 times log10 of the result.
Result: 0.220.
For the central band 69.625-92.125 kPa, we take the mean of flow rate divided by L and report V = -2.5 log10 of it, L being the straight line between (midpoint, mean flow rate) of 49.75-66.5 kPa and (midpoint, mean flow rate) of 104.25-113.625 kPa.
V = 0.21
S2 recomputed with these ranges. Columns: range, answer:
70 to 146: 4.66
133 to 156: 5.2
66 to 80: 4.02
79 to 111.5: 4.22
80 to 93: 4.13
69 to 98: 3.93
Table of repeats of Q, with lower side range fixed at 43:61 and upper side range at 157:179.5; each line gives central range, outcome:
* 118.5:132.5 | -0.126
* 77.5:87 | 0.094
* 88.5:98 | 0.324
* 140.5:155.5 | -0.122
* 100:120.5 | -0.057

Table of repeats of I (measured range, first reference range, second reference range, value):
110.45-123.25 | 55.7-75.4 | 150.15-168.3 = -0.110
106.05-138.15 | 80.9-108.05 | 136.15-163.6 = -0.138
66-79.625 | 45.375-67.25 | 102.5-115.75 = 0.215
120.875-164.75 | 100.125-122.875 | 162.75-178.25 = -0.104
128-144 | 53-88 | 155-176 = -0.205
